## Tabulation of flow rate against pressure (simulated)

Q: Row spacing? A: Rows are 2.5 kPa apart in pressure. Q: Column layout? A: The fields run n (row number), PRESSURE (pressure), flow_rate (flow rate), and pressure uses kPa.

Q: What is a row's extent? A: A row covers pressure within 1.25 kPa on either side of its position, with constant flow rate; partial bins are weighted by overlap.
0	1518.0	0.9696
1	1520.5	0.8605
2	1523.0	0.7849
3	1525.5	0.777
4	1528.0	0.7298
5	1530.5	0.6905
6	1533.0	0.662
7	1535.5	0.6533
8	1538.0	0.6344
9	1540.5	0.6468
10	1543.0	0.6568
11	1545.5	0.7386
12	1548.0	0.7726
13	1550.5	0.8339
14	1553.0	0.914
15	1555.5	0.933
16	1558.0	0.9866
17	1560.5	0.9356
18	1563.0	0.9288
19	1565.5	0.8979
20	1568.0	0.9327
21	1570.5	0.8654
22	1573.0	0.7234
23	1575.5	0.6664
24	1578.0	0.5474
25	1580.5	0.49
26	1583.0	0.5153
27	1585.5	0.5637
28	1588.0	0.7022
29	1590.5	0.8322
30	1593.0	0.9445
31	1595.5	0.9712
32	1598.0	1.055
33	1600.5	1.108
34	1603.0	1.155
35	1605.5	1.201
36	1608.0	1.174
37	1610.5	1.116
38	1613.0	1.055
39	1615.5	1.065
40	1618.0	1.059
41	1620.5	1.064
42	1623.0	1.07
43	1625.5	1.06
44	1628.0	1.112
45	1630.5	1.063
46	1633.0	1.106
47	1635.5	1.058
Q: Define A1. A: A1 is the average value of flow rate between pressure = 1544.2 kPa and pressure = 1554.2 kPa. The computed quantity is 0.813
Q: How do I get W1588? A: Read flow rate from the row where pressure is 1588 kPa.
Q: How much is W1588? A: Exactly 0.7022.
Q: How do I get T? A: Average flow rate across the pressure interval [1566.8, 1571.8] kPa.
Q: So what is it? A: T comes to 0.897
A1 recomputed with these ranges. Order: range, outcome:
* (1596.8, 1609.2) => 1.14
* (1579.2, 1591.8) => 0.622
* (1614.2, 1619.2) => 1.06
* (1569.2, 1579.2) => 0.703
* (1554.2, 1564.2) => 0.946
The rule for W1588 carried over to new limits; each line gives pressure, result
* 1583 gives 0.5153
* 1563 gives 0.9288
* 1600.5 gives 1.108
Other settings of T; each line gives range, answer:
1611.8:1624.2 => 1.06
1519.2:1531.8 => 0.769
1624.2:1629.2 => 1.09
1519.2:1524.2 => 0.825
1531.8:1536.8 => 0.657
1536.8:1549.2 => 0.69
